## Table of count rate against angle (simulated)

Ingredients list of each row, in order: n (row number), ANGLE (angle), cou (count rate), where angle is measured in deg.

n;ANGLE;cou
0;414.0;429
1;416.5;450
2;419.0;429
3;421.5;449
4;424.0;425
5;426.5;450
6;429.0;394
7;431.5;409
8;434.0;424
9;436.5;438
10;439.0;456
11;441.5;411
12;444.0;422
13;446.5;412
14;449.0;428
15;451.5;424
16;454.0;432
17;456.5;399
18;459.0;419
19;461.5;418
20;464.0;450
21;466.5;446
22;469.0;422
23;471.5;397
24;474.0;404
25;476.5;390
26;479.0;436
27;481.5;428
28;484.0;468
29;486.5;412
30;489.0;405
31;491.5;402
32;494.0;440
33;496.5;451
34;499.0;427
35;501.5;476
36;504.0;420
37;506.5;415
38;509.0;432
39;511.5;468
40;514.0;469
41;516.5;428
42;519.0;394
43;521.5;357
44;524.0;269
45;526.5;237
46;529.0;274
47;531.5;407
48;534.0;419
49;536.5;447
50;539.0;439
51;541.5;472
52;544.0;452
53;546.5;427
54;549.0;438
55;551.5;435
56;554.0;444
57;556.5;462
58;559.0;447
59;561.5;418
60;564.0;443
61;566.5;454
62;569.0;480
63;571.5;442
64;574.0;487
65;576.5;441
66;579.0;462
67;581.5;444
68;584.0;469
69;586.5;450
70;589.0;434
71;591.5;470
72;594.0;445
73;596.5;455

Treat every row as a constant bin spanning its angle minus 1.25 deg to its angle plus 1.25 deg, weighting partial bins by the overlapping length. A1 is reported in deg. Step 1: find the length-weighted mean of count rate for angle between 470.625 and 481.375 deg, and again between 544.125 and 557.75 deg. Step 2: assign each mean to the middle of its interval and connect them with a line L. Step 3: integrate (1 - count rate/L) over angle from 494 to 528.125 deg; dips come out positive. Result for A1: 1.7 deg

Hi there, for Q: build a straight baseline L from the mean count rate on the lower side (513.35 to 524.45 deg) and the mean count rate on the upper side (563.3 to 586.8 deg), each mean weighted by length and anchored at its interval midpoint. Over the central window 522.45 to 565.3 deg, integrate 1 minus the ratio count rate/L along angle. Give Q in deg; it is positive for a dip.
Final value 1.3 deg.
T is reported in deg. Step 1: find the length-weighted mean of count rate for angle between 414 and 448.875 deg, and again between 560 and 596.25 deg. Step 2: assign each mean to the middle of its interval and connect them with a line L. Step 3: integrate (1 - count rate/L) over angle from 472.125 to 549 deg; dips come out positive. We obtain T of 5.1 deg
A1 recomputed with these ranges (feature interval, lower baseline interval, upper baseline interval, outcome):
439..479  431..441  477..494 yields 0.8 deg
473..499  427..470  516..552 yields -0.9 deg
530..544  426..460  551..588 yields 0.3 deg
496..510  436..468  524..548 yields -1.1 deg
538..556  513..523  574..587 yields -0.6 deg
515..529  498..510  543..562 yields 3.3 deg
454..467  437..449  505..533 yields -0.3 deg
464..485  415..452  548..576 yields 0.5 deg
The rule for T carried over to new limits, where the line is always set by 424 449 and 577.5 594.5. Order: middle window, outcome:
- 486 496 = 0.4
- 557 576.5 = -0.1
